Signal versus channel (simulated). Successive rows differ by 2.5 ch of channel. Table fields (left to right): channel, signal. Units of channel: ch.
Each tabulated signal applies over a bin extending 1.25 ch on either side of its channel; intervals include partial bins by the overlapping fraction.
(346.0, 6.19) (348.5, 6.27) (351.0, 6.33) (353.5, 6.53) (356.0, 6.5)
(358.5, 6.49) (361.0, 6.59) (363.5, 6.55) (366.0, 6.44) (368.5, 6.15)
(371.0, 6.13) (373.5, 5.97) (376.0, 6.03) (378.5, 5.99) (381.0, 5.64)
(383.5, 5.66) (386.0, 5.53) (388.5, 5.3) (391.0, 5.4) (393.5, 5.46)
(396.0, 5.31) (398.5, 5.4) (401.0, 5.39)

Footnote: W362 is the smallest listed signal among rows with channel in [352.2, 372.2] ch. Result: 6.13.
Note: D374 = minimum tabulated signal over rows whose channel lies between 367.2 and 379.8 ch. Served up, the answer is 5.97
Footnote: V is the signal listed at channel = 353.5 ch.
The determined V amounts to 6.53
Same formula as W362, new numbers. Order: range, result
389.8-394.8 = 5.4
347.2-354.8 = 6.27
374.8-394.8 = 5.3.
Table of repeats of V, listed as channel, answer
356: 6.5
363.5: 6.55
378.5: 5.99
